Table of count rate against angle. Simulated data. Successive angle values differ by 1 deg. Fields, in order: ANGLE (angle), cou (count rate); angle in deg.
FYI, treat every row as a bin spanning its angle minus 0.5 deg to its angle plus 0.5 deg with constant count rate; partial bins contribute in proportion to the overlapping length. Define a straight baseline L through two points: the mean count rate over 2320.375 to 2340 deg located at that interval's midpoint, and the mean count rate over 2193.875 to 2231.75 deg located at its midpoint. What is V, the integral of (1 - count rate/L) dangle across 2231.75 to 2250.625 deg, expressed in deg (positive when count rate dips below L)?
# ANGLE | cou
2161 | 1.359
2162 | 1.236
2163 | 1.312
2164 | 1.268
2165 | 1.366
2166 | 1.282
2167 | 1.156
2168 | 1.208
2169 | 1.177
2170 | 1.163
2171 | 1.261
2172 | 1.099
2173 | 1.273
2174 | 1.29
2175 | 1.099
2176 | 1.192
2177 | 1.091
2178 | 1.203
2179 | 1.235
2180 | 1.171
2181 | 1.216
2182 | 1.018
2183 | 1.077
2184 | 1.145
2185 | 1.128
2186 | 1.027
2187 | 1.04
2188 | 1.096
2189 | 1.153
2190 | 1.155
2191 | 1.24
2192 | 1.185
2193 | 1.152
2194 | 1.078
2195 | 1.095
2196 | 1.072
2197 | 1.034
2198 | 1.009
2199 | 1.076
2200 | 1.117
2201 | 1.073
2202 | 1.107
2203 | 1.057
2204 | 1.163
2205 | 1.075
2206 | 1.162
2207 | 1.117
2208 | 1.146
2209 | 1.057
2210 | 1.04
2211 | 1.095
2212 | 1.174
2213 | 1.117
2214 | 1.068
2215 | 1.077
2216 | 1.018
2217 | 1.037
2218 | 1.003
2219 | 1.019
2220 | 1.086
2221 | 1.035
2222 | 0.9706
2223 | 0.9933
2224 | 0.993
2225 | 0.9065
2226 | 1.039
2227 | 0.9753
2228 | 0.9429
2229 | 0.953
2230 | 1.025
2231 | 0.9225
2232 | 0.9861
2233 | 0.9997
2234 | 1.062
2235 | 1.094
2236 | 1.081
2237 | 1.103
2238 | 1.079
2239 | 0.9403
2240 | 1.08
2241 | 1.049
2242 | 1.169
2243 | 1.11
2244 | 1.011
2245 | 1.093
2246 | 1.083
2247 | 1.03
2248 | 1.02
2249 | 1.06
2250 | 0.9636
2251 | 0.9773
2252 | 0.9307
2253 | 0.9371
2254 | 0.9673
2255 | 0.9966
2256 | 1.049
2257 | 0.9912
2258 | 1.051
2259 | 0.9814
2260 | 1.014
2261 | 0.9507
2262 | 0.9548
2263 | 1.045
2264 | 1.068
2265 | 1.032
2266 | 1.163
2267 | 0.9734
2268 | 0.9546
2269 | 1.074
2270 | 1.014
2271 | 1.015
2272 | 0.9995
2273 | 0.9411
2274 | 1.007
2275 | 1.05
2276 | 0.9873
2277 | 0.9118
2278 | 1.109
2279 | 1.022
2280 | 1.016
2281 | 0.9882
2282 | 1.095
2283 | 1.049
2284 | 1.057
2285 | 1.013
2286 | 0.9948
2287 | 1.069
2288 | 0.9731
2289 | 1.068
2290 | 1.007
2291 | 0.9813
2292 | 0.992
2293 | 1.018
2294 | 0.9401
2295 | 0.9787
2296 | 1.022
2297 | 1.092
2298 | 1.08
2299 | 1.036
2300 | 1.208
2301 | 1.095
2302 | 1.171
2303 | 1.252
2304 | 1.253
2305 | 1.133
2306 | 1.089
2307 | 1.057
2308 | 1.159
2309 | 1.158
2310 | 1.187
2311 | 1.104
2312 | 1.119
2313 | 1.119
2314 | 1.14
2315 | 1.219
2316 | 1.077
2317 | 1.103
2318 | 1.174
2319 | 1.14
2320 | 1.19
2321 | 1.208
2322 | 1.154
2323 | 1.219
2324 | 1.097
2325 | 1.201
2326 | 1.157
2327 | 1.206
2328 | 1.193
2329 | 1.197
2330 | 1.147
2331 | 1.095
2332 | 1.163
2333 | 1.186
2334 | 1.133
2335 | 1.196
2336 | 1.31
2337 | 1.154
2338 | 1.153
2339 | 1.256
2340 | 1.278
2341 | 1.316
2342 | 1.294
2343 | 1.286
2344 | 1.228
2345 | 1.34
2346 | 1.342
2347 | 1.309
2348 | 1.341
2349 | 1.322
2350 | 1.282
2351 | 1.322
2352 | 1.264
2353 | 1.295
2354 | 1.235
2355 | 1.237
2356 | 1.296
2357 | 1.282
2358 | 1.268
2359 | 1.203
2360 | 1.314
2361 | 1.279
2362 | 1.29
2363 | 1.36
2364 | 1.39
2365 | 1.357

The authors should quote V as 0.5 deg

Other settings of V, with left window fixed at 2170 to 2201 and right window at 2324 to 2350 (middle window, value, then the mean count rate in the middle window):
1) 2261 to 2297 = 5.33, 1.02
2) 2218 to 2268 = 6.48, 1.02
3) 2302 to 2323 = 1.05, 1.15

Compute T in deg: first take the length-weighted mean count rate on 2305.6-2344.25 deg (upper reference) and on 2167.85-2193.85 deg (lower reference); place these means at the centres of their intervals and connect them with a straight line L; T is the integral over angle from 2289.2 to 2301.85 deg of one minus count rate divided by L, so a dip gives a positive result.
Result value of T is 1.4 deg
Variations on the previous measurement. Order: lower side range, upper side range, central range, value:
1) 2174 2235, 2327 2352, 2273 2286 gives 1.7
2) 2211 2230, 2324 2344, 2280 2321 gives 2.2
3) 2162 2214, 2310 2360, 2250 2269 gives 2.8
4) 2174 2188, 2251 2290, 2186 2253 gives 1.4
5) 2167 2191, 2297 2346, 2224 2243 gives 2.3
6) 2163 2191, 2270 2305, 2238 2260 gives 1.3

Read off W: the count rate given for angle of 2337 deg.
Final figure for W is 1.154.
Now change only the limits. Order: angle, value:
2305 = 1.133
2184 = 1.145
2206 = 1.162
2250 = 0.9636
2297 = 1.092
